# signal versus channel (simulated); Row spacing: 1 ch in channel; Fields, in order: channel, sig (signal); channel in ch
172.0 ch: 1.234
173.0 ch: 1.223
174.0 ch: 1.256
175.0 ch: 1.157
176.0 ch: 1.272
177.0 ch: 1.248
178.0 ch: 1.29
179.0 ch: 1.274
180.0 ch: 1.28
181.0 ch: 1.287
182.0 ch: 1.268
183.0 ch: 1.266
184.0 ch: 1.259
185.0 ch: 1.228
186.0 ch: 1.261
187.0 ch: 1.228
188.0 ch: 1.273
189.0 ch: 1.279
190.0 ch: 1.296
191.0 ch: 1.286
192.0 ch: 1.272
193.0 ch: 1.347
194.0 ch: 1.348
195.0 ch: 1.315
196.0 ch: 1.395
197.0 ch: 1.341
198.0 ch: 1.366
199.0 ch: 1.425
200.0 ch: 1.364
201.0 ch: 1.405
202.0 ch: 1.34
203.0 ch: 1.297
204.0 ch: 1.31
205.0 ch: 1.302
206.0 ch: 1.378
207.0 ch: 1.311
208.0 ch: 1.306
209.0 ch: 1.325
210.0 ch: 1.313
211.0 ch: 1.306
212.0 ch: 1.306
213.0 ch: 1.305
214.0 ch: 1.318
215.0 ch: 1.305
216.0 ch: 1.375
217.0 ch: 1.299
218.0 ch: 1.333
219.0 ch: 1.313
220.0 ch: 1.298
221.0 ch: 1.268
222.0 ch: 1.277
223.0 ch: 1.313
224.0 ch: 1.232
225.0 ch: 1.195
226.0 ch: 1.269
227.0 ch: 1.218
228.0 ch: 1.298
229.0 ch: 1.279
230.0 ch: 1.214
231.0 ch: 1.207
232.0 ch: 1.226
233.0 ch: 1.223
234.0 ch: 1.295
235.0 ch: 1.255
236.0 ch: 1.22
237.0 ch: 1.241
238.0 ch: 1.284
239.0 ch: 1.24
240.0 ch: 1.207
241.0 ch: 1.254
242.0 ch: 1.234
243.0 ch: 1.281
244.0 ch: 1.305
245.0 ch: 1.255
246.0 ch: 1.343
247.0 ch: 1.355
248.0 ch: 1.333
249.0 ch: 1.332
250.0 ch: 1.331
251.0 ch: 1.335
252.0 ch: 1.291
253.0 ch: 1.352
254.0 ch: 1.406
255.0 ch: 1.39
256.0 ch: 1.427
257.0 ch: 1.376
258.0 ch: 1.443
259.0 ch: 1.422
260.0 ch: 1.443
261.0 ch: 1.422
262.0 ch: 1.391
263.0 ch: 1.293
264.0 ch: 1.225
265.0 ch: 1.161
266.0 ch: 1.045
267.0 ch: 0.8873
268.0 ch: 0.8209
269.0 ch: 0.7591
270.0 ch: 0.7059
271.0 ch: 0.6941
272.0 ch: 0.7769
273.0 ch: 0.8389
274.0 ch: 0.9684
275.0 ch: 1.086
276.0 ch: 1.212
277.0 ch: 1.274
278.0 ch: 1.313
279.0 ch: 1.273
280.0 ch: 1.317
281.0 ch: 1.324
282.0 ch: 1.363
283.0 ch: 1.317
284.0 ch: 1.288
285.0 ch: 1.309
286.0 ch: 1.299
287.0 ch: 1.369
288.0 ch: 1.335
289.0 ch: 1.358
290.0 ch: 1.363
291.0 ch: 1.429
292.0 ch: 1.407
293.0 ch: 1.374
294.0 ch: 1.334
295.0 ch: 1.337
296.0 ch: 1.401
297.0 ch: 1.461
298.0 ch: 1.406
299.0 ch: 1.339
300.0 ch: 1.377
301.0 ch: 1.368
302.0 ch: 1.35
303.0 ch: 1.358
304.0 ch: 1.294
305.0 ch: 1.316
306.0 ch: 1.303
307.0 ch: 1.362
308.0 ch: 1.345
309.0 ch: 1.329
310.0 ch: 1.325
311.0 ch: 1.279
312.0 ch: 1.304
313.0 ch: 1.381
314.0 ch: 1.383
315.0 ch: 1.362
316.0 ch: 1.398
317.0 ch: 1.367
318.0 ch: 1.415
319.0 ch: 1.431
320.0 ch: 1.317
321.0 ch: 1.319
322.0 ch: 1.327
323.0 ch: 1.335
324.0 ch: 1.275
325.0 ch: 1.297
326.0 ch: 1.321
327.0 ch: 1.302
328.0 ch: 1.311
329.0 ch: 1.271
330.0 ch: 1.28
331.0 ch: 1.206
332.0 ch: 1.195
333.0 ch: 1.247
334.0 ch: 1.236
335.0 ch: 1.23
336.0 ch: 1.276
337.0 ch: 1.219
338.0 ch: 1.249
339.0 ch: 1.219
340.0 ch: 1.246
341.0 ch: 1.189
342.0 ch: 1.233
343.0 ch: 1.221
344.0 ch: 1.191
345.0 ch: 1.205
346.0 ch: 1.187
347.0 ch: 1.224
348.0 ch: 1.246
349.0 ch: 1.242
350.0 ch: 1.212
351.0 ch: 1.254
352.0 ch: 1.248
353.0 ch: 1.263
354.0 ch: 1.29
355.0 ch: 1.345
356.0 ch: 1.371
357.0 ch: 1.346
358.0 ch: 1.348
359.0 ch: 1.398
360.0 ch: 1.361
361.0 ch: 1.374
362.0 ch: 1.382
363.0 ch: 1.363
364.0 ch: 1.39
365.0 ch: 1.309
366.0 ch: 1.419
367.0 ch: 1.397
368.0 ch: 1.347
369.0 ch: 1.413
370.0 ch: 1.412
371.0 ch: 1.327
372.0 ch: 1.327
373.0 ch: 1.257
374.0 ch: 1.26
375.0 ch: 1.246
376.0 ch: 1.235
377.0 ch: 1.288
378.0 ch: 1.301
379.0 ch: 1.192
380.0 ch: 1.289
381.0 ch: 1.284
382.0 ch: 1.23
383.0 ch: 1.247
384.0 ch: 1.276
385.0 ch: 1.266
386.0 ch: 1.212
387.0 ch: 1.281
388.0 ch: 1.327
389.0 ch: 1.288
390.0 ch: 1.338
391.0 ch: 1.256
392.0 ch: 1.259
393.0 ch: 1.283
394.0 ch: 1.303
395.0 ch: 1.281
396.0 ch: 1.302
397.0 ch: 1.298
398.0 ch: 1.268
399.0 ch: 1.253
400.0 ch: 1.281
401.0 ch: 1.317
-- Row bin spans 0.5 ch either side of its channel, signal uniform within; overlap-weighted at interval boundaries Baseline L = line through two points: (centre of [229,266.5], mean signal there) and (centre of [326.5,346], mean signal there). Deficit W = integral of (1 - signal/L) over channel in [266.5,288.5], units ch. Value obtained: 2.8 ch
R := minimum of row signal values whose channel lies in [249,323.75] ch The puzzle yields 0.6941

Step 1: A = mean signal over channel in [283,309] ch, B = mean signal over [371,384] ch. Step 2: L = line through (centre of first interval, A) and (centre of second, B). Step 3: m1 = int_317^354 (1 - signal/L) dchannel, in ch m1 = 1.3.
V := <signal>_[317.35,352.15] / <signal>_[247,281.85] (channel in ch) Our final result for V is 1.05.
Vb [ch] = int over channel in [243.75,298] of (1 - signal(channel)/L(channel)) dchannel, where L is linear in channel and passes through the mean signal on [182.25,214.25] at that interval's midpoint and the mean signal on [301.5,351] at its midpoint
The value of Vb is 1.9 ch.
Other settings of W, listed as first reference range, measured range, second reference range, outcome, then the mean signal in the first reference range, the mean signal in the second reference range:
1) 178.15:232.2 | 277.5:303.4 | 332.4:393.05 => -1.24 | 1.3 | 1.28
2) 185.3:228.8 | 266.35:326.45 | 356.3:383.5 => 2.36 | 1.31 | 1.32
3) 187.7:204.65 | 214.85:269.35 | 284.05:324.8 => 2.89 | 1.33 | 1.35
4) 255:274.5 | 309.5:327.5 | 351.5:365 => -1.36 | 1.12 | 1.34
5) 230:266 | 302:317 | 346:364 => -0.38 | 1.3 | 1.31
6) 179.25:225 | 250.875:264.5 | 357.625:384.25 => -0.64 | 1.31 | 1.32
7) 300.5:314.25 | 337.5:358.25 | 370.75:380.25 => 0.70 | 1.33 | 1.27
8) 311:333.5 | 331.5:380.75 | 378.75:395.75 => 0.33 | 1.32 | 1.27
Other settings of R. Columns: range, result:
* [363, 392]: 1.192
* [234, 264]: 1.207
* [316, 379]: 1.187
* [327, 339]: 1.195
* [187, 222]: 1.228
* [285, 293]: 1.299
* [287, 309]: 1.294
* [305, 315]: 1.279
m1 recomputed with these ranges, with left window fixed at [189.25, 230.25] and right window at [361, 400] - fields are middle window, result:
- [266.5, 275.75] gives 3.25 ch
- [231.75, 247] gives 0.57 ch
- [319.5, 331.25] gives 0.05 ch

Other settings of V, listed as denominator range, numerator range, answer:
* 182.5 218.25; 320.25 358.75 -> 0.96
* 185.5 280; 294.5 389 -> 1.04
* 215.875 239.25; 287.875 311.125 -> 1.07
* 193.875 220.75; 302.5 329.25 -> 1.00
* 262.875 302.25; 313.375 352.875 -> 1.05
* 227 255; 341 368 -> 1.01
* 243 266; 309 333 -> 0.99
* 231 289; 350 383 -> 1.07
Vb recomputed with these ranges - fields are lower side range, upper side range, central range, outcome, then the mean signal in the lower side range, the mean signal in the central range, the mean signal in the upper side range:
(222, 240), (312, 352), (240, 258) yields -1.10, 1.25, 1.33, 1.28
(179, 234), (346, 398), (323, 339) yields 0.46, 1.3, 1.26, 1.3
